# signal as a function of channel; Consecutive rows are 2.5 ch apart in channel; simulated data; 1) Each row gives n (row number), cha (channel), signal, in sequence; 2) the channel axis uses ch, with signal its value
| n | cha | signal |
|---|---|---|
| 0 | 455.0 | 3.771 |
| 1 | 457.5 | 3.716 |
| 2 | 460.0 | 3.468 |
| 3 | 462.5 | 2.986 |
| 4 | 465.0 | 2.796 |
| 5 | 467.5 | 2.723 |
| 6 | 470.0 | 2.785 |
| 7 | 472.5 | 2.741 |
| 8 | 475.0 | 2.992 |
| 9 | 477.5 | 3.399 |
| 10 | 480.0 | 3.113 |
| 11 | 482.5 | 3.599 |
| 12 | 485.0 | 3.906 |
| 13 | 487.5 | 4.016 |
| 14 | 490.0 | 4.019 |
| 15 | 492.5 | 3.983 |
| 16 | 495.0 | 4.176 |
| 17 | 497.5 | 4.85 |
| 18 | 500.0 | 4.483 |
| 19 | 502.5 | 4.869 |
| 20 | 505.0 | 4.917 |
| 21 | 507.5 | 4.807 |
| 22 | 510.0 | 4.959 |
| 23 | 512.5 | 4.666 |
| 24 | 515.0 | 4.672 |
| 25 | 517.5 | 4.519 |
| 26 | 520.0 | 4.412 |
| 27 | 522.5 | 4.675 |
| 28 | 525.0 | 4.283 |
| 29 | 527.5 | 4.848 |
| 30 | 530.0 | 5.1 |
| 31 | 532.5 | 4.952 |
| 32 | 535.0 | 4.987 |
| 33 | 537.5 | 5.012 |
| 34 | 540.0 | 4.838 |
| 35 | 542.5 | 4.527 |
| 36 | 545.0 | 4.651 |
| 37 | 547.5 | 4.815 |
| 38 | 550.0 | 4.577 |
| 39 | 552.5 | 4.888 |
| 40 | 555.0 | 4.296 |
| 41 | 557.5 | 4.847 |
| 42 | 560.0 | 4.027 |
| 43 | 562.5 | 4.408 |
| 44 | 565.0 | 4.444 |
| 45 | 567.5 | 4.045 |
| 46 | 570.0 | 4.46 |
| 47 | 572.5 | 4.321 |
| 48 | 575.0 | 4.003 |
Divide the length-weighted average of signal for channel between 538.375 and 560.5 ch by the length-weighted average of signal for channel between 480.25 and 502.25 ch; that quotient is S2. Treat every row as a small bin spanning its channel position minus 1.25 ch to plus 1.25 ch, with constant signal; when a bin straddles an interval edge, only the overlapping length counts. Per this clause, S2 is 1.13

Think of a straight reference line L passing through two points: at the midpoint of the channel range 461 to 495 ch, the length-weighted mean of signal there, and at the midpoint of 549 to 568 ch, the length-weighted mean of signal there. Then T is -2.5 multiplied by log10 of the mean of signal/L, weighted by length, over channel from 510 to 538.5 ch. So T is -0.19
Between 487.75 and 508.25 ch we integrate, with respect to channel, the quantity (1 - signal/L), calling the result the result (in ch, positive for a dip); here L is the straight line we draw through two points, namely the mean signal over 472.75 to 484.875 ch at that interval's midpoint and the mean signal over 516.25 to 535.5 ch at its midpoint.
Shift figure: -3.21 ch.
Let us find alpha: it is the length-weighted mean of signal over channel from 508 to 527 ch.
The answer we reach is 4.62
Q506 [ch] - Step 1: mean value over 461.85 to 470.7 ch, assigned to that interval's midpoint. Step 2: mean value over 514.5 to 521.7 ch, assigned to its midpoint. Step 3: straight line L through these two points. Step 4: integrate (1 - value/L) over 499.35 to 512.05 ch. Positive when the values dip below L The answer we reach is -2.15 ch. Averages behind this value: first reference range 2.81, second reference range 4.53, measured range 4.81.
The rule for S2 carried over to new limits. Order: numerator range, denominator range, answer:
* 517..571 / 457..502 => 1.30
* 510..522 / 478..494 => 1.23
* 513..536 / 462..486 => 1.52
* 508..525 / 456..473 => 1.52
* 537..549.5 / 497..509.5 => 0.99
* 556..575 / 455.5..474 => 1.42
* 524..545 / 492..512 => 1.03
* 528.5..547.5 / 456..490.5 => 1.48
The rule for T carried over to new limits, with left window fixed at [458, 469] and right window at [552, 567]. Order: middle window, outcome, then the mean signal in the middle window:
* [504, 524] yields -0.24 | 4.7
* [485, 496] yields -0.17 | 4.03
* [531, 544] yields -0.18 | 4.86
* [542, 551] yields -0.10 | 4.65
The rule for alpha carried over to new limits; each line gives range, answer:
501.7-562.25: 4.71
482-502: 4.18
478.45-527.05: 4.37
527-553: 4.83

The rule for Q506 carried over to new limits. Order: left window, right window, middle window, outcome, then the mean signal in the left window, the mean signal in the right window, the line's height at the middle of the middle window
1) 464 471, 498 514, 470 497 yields 0.2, 2.77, 4.78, 3.61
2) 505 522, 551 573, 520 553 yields -1.5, 4.69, 4.42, 4.56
